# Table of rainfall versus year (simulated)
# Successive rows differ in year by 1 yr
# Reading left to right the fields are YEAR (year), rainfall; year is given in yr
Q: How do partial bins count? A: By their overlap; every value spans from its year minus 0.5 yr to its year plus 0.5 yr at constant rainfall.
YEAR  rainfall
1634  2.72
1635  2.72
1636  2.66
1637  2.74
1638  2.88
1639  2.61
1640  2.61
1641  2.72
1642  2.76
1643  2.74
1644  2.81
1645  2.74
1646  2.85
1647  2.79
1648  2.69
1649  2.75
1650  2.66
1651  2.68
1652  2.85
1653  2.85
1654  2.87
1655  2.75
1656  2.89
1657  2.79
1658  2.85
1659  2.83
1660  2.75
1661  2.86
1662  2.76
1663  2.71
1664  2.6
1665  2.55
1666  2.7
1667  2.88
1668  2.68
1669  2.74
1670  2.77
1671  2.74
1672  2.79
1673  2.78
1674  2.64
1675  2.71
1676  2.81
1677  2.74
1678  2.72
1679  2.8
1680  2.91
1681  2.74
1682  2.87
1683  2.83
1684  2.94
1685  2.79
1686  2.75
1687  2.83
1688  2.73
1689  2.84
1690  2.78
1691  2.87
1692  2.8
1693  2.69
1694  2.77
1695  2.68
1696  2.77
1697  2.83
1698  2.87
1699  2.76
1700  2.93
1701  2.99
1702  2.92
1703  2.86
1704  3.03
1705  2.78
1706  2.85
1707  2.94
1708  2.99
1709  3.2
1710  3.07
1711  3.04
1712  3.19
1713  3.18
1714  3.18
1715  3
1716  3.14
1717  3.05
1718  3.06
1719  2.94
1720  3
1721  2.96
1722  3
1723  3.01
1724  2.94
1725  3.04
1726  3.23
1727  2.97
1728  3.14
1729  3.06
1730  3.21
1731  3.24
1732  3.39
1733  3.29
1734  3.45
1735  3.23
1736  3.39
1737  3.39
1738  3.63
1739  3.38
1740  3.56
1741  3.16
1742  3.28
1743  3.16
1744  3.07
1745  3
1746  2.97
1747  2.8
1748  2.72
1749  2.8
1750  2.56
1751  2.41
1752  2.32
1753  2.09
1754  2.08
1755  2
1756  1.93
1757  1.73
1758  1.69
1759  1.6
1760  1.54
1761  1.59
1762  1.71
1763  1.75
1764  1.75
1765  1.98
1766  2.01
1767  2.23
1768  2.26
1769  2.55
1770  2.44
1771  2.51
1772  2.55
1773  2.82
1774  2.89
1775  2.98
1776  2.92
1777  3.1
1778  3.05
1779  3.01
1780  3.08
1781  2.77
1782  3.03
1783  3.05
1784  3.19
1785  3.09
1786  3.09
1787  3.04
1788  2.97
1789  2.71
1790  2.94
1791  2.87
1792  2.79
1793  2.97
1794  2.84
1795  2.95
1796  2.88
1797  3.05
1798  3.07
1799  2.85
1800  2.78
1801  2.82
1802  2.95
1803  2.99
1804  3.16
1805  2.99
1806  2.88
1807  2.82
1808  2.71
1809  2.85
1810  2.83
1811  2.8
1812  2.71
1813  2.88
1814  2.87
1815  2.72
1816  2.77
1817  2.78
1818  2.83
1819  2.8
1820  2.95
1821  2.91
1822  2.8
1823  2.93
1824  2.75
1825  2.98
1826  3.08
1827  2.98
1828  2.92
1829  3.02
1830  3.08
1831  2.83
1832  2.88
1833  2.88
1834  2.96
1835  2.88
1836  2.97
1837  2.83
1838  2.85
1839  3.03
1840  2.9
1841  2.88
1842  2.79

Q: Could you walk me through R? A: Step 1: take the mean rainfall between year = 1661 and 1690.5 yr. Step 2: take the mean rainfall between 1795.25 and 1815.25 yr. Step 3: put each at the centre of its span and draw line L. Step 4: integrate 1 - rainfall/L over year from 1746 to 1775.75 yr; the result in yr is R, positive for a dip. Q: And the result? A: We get 6.4 yr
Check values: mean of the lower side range 2.76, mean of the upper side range 2.88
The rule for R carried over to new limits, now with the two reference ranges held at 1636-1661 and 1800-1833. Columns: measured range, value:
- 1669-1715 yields -1.0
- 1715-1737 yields -2.4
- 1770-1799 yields -0.7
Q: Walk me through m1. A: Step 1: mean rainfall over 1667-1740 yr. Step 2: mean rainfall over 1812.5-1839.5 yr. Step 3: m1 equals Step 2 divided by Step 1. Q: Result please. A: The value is 0.98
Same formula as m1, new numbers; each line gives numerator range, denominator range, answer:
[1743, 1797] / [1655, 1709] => 0.92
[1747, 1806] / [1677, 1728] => 0.89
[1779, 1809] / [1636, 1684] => 1.07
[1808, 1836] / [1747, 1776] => 1.30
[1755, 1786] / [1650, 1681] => 0.88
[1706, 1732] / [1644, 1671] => 1.11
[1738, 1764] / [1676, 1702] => 0.87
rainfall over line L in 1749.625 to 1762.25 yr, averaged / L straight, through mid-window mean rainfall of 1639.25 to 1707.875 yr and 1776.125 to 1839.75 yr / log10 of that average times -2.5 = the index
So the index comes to 0.42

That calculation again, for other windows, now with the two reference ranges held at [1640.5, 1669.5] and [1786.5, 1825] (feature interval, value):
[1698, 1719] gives -0.075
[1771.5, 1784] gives -0.035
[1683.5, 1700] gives -0.003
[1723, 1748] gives -0.134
